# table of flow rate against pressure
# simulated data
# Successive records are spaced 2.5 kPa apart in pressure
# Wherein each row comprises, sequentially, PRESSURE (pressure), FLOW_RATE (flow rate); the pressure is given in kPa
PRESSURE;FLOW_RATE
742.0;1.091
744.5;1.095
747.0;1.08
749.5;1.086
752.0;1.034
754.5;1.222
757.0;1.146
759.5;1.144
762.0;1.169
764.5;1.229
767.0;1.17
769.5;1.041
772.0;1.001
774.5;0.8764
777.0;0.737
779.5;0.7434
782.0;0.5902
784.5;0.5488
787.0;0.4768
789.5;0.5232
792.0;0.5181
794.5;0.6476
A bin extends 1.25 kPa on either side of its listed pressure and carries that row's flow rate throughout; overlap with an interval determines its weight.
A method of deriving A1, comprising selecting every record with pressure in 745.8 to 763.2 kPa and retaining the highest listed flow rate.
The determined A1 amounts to 1.222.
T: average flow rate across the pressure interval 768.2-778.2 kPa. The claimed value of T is 0.916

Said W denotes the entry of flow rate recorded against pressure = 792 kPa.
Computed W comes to 0.5181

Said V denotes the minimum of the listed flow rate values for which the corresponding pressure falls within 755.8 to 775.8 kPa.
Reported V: 0.8764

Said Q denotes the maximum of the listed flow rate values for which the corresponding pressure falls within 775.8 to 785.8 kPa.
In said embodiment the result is 0.7434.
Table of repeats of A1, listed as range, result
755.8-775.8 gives 1.229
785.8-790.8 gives 0.5232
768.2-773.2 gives 1.041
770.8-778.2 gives 1.001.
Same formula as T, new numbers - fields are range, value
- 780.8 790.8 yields 0.534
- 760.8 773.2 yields 1.12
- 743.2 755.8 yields 1.1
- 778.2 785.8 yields 0.627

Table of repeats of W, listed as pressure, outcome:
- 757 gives 1.146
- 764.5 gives 1.229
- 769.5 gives 1.041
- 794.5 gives 0.6476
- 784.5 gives 0.5488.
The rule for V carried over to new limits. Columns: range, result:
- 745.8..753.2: 1.034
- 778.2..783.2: 0.5902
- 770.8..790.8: 0.4768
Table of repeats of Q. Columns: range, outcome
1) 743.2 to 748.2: 1.095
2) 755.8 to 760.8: 1.146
